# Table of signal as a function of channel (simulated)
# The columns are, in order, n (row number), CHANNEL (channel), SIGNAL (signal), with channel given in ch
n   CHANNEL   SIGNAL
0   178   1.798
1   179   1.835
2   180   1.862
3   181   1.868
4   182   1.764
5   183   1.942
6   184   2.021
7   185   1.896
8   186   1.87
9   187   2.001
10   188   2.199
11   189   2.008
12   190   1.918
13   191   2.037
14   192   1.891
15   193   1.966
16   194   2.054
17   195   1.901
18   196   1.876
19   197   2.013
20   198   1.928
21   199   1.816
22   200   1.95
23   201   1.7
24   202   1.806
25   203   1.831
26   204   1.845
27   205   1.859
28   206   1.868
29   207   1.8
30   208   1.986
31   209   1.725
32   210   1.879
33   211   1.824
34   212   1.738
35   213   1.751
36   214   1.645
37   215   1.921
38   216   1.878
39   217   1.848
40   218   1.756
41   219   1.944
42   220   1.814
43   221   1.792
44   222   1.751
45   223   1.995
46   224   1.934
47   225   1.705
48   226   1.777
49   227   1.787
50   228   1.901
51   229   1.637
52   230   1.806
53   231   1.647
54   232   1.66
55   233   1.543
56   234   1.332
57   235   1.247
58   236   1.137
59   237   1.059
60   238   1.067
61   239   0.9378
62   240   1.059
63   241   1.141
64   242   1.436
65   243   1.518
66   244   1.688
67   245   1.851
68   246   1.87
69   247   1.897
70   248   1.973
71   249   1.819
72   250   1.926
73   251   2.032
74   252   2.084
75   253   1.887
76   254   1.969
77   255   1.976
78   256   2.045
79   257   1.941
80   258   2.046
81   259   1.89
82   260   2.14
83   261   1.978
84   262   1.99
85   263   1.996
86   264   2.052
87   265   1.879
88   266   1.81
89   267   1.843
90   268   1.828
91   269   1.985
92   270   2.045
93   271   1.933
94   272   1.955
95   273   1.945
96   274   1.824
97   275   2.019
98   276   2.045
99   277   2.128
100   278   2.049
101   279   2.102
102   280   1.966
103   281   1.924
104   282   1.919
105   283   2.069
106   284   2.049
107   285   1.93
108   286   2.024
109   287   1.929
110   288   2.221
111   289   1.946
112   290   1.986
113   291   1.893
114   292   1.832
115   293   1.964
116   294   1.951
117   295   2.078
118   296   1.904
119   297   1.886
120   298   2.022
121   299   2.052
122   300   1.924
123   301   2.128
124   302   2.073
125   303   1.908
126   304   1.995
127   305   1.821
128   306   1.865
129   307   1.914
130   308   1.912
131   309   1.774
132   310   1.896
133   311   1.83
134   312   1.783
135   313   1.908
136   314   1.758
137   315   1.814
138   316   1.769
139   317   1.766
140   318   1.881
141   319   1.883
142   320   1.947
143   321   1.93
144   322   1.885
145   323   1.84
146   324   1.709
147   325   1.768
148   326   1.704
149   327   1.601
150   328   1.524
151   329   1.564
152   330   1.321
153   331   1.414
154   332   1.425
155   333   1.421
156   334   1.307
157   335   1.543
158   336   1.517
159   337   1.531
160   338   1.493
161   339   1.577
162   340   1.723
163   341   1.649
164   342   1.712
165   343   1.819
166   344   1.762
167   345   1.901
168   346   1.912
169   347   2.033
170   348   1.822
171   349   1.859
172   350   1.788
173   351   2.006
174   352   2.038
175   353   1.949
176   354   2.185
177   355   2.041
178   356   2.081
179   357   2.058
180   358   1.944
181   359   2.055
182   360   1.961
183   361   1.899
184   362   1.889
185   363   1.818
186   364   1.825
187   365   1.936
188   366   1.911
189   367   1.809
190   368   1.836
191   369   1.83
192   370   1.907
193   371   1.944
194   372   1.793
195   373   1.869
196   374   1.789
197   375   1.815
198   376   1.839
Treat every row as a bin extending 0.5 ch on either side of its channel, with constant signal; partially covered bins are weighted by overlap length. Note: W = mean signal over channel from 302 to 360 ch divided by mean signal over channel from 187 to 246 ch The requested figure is 1.03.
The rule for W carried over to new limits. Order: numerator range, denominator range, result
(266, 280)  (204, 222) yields 1.08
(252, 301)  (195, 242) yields 1.17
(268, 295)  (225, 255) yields 1.23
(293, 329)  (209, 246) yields 1.15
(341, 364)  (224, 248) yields 1.26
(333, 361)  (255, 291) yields 0.92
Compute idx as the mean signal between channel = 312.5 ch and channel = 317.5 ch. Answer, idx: 1.8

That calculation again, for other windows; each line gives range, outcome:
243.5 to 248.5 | 1.86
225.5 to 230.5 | 1.78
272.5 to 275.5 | 1.93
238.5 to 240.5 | 0.998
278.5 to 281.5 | 2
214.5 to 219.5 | 1.87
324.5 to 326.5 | 1.74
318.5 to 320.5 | 1.92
